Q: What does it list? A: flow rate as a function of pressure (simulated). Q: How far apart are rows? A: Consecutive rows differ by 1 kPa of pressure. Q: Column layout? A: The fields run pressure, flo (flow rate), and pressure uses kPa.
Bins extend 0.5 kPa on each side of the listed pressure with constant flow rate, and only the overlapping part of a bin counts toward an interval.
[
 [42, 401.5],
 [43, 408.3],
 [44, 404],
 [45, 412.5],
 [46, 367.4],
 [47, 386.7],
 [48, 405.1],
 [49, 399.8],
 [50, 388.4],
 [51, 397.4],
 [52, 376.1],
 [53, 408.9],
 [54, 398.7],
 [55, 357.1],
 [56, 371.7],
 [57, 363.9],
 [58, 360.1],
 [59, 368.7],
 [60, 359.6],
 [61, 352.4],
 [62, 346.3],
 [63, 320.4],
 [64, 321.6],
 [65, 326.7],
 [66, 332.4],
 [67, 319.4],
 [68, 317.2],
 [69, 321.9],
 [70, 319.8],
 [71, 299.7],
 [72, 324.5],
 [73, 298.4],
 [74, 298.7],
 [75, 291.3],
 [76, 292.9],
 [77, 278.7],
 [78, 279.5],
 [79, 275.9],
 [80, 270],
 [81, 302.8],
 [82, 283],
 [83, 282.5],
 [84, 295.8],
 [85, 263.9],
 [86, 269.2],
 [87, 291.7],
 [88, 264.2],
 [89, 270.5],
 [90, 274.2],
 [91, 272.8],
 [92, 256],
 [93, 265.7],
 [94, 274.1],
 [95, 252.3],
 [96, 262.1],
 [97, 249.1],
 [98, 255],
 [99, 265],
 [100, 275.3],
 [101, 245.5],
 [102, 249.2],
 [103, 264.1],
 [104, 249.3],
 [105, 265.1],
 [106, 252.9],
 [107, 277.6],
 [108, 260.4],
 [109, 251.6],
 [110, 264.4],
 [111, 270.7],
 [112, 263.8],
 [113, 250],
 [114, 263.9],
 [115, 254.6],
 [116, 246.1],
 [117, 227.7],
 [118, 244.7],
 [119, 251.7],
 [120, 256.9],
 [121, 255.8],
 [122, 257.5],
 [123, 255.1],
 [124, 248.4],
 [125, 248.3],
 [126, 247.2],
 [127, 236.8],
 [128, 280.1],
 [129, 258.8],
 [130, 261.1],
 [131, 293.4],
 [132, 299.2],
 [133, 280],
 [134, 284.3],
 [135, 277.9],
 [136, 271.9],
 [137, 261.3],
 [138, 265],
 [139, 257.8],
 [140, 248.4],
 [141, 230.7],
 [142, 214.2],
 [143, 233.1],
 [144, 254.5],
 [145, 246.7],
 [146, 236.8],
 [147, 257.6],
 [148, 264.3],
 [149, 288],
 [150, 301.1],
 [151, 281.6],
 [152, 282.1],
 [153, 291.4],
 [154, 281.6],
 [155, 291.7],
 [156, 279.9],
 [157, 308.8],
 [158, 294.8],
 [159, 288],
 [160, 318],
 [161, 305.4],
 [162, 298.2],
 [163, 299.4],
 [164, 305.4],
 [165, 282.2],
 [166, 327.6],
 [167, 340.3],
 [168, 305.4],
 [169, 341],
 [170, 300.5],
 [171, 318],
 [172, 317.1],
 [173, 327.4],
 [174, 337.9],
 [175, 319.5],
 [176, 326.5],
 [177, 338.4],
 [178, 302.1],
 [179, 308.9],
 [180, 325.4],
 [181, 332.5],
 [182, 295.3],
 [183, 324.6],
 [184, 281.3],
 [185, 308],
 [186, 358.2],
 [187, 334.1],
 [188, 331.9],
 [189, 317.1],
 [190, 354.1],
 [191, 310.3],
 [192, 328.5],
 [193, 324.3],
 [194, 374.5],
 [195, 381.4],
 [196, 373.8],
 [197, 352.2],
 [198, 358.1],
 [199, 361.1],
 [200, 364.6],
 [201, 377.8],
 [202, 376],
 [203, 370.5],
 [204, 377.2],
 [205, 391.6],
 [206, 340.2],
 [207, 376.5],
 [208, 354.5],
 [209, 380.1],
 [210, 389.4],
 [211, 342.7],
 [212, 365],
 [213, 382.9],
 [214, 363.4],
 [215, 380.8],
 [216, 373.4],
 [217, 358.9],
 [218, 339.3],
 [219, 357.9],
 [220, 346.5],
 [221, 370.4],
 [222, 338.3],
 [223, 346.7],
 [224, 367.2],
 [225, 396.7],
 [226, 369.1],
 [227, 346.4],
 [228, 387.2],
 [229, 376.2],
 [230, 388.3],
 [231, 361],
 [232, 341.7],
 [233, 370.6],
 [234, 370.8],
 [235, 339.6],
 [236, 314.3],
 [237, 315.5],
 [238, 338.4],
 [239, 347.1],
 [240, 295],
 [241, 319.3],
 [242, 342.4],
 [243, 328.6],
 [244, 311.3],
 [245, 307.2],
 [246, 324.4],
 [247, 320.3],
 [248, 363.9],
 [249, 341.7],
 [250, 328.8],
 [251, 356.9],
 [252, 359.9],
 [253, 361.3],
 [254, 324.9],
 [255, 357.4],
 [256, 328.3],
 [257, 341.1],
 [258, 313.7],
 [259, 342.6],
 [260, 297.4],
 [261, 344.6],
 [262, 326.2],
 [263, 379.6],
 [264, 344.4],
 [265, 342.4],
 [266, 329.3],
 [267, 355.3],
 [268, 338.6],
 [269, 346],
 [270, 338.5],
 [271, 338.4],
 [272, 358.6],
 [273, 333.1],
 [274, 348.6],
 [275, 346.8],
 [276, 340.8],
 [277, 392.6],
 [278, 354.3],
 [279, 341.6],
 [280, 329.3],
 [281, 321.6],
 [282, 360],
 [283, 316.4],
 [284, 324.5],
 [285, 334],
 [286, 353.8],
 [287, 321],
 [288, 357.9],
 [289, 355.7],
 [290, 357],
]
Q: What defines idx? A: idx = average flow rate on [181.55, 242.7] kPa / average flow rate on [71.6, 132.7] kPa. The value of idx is 1.32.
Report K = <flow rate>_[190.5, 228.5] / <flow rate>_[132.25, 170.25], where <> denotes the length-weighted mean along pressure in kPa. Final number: 1.3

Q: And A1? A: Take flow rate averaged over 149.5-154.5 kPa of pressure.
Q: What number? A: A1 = 288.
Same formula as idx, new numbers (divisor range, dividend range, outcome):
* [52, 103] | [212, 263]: 1.15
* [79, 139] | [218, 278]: 1.31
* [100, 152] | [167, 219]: 1.33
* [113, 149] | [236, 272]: 1.31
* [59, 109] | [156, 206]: 1.15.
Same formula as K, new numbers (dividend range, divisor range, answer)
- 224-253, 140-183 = 1.17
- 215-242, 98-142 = 1.36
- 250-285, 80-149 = 1.31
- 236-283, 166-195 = 1.04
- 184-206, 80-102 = 1.30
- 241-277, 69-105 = 1.23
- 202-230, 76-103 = 1.36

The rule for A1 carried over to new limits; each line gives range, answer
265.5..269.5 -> 342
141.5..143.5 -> 224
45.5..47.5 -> 377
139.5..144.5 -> 236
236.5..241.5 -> 323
